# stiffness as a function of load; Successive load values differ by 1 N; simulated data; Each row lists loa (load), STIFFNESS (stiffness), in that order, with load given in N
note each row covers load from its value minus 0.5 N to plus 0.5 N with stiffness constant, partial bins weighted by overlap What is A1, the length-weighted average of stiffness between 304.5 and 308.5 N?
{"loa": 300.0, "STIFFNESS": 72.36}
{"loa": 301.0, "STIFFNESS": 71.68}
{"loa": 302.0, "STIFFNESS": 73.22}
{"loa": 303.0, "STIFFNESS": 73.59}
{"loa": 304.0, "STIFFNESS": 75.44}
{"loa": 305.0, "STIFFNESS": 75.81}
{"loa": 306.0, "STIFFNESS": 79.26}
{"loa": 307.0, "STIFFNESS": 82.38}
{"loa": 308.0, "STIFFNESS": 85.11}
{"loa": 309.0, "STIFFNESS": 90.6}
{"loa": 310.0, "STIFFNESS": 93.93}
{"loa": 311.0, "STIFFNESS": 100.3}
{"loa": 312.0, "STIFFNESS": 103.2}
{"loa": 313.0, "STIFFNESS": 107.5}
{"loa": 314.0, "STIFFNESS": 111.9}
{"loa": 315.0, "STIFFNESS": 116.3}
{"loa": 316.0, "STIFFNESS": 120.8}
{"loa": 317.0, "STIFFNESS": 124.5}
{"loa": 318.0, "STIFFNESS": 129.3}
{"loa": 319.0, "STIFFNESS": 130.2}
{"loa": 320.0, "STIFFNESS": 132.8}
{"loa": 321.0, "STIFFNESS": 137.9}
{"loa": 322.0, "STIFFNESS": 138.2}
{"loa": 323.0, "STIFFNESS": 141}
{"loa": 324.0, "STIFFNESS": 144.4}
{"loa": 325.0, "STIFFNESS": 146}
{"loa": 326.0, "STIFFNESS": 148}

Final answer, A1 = 80.6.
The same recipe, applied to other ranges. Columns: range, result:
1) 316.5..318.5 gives 127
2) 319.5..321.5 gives 135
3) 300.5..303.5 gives 72.8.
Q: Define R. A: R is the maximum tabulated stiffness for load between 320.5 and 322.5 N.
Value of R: 138.2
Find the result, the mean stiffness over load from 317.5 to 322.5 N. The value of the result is 134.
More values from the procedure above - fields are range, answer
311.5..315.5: 110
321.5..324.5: 141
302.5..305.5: 74.9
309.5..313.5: 101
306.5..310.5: 88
